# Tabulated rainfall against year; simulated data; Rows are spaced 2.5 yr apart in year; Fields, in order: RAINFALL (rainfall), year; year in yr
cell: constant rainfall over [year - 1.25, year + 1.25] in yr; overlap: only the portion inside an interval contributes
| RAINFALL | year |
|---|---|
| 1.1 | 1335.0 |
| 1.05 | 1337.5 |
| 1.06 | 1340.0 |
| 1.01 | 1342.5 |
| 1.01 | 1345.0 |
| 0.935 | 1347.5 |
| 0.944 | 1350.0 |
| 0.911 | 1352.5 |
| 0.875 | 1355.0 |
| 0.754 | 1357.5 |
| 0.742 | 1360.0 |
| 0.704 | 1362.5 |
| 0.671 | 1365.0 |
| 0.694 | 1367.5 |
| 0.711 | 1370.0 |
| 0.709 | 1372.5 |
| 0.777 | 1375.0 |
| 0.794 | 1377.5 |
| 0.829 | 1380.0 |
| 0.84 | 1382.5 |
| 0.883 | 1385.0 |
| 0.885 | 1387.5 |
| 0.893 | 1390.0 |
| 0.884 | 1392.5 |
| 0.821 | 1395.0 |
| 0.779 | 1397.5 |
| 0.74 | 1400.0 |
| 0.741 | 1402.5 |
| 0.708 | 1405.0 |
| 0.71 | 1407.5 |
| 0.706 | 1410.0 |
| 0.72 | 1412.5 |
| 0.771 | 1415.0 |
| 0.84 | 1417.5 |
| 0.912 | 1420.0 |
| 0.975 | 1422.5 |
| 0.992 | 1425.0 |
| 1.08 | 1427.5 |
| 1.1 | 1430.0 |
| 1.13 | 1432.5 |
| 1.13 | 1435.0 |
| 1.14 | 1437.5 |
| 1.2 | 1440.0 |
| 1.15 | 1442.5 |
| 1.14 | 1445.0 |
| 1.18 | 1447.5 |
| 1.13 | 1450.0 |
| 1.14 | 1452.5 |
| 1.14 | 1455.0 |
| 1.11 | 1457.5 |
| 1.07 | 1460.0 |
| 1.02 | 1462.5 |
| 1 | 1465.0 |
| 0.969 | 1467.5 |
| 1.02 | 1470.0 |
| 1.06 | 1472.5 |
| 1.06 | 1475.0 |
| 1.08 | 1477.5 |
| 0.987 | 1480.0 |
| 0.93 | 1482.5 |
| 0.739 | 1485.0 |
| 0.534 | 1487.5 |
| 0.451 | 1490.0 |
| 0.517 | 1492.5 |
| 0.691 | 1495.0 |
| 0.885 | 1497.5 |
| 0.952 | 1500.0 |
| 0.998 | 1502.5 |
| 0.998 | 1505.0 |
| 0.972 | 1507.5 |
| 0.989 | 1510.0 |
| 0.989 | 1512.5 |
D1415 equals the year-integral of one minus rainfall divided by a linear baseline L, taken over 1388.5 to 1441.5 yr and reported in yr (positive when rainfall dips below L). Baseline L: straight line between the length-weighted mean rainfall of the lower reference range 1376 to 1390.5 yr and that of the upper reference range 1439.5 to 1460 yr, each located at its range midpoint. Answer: 4.80 yr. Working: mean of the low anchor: 0.851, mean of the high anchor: 1.14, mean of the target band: 0.905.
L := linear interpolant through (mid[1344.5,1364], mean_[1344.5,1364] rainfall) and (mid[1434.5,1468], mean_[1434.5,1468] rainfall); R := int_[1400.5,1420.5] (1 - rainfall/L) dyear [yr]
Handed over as 4.90 yr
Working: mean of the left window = 0.851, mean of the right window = 1.11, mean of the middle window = 0.757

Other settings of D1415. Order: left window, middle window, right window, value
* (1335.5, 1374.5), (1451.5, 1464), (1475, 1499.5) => -4.7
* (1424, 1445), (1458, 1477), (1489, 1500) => -3.5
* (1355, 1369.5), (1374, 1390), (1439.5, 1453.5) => -0.2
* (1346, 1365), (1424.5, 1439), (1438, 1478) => -1.1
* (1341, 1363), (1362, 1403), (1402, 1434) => 4.4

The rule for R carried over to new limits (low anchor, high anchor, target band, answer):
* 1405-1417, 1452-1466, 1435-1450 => -3.1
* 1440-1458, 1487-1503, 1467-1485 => -2.1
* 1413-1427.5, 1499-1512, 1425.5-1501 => -4.1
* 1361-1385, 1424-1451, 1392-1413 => 3.8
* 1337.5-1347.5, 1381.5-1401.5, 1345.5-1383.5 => 5.7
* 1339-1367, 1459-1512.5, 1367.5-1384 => 1.9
